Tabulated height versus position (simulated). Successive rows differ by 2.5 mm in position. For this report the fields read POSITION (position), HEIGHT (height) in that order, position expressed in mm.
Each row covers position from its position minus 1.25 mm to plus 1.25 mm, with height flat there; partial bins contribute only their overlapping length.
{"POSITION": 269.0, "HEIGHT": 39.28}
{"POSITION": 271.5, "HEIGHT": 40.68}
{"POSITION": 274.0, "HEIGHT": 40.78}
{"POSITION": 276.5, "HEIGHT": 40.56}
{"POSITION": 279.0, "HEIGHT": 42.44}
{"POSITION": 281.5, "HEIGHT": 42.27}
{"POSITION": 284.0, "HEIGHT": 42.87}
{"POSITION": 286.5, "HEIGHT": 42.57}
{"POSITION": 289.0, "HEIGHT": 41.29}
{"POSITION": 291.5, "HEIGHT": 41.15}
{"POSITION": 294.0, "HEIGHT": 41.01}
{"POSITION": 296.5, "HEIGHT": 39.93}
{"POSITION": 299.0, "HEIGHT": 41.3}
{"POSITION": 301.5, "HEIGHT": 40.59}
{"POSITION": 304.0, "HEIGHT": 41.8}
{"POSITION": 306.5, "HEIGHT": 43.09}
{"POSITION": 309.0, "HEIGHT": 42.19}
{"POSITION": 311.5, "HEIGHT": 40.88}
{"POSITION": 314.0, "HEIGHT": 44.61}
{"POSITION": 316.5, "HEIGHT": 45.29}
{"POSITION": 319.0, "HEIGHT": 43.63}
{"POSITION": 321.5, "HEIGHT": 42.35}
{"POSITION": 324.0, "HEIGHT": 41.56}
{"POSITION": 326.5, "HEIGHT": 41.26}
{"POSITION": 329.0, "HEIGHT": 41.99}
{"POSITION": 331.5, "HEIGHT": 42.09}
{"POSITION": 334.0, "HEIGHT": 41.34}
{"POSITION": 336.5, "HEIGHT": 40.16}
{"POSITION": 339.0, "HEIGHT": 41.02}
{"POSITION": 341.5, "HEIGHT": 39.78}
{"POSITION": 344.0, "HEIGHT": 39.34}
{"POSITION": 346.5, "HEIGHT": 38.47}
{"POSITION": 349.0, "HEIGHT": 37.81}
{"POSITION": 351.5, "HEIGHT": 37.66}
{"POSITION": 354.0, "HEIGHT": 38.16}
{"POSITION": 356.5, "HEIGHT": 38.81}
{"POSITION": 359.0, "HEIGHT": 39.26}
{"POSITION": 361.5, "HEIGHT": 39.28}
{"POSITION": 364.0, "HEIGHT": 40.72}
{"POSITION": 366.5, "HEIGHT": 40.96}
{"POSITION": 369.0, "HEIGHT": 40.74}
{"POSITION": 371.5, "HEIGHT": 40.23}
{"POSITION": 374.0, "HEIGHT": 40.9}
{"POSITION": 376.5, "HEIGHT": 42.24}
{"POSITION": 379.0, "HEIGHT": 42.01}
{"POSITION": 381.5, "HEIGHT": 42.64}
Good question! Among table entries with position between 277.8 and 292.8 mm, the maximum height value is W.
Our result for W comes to 42.87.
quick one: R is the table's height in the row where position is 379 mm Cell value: 42.01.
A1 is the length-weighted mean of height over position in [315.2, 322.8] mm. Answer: 43.7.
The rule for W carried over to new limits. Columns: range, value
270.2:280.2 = 42.44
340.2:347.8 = 39.78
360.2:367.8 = 40.96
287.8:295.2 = 41.29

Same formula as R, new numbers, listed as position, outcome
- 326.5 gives 41.26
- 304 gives 41.8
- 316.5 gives 45.29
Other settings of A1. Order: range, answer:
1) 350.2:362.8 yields 38.6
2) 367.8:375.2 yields 40.6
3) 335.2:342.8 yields 40.3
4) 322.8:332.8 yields 41.7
